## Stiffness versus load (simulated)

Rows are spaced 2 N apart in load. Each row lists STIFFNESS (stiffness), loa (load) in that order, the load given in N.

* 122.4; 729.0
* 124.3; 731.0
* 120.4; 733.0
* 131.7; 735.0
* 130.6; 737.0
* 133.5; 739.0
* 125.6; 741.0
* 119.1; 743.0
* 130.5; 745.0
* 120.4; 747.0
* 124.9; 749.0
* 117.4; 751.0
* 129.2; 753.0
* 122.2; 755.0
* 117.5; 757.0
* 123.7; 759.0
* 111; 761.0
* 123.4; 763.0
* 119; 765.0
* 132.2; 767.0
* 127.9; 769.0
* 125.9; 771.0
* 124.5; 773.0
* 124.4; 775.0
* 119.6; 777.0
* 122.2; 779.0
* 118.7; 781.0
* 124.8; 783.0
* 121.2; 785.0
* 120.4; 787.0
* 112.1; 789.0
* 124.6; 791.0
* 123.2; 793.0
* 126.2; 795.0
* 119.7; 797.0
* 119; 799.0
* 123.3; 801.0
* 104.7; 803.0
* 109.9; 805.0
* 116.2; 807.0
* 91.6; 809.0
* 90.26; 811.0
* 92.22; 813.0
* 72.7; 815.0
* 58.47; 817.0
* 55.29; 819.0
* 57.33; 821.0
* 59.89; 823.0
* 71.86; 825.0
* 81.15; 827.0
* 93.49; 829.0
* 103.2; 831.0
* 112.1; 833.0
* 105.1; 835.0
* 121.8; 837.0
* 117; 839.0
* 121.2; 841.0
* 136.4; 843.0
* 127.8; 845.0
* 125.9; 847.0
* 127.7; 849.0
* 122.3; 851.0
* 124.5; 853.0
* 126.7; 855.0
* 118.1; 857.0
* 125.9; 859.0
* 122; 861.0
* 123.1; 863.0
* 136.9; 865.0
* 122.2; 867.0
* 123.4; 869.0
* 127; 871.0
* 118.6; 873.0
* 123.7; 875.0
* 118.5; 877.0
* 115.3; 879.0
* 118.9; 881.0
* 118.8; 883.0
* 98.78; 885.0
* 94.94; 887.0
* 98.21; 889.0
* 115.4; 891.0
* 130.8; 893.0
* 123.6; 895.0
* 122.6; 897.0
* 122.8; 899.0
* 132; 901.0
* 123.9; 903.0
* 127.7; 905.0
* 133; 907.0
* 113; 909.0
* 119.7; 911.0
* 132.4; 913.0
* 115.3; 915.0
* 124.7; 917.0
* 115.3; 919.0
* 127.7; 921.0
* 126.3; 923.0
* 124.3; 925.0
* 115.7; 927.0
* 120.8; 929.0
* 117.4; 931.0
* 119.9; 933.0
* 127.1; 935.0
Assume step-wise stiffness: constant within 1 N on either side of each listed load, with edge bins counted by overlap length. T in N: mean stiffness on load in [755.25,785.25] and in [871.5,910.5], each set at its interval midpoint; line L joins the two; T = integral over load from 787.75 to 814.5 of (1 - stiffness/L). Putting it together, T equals 2.3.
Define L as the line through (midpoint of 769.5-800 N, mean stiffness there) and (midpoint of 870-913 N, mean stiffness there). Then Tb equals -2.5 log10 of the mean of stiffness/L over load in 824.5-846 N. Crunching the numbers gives 0.11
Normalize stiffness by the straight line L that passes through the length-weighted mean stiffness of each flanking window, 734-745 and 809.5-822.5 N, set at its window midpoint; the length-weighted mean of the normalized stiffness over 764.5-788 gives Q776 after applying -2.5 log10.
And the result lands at -0.22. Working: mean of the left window 128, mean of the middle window 123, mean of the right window 71.4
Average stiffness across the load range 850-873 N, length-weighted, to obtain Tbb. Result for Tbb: 124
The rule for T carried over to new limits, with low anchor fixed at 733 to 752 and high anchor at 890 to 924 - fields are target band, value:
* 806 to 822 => 5.8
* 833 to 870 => 0.3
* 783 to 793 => 0.4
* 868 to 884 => 0.5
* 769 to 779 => 0.1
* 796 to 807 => 0.8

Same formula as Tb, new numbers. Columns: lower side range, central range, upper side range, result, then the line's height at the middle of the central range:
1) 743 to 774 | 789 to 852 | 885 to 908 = 0.17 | 122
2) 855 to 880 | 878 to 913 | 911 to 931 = 0.04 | 123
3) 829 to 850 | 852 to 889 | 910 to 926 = 0.01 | 120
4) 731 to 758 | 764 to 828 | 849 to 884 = 0.17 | 124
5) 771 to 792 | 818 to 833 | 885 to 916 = 0.49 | 121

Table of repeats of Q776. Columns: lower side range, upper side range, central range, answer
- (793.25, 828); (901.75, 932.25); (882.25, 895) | 0.04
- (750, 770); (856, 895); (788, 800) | 0.00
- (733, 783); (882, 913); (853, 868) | -0.04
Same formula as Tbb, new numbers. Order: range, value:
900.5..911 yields 125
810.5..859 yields 102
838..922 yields 122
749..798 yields 122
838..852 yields 125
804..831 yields 81.6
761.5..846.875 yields 109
